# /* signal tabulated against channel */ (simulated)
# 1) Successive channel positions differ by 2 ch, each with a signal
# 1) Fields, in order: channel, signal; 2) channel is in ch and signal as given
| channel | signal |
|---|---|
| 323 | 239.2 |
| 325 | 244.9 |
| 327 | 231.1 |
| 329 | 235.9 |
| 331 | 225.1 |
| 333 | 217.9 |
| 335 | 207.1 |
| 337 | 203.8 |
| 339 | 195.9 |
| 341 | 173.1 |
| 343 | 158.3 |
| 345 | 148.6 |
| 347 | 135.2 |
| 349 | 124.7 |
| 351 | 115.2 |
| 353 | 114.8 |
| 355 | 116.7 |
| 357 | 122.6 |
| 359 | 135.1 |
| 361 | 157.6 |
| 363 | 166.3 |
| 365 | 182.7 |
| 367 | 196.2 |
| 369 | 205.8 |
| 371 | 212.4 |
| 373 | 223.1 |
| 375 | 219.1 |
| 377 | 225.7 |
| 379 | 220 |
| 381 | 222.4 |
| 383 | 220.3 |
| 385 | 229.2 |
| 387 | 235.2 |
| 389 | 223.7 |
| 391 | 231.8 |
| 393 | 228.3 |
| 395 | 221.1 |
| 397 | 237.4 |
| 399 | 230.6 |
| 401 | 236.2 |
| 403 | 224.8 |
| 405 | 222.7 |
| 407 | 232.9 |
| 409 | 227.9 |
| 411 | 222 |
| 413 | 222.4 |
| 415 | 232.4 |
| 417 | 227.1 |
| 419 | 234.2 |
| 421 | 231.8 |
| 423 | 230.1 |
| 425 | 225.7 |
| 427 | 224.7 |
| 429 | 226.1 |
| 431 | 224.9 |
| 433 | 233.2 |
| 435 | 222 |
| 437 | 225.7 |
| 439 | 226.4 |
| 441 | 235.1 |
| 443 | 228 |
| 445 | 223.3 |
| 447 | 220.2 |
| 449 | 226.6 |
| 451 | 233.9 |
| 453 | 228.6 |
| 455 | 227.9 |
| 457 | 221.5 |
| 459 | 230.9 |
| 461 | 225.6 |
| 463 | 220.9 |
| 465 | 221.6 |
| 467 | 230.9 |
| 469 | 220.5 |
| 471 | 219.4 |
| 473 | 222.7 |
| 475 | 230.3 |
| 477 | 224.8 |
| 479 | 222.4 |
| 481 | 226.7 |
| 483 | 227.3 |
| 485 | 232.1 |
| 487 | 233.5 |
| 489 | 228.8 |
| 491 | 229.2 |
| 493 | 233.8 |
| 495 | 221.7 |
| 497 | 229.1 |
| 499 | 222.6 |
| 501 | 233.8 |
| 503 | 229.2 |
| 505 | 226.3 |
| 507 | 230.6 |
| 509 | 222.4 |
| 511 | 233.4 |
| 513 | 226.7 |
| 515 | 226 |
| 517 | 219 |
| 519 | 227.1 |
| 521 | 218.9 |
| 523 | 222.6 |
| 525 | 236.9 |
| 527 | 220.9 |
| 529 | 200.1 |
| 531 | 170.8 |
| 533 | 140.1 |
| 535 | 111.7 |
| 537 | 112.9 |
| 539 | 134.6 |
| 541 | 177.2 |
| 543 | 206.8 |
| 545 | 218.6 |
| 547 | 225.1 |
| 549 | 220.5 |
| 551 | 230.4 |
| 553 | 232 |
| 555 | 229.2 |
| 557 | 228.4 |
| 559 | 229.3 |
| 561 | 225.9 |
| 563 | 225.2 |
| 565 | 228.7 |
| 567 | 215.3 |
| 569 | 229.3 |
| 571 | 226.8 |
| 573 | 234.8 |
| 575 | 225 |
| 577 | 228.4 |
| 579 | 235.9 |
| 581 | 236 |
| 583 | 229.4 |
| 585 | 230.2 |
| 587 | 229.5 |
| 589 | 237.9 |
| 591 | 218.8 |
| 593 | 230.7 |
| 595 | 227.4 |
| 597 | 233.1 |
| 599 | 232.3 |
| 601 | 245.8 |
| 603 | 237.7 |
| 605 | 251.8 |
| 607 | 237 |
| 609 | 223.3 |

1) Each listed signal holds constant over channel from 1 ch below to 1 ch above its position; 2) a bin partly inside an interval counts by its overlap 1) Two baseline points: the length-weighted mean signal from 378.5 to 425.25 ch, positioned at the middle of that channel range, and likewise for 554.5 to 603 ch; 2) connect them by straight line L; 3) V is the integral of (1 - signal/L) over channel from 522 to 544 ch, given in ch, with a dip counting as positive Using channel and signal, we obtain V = 5.1 ch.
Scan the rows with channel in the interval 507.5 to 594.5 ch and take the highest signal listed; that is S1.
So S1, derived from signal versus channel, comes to 237.9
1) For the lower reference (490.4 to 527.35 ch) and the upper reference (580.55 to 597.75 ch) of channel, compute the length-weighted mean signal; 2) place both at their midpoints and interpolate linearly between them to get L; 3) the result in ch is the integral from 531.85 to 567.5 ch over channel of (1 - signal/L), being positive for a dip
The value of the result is 4.6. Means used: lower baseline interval 227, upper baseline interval 230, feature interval 199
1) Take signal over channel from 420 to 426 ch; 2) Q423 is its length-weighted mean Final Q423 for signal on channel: 229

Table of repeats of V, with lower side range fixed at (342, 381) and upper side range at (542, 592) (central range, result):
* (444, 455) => -1.9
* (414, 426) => -2.9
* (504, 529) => -1.4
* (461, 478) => -2.1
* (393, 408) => -4.1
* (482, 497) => -1.8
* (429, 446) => -3.3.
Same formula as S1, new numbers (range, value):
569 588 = 236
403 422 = 234.2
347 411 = 237.4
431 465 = 235.1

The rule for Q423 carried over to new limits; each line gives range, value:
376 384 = 222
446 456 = 227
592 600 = 231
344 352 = 131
